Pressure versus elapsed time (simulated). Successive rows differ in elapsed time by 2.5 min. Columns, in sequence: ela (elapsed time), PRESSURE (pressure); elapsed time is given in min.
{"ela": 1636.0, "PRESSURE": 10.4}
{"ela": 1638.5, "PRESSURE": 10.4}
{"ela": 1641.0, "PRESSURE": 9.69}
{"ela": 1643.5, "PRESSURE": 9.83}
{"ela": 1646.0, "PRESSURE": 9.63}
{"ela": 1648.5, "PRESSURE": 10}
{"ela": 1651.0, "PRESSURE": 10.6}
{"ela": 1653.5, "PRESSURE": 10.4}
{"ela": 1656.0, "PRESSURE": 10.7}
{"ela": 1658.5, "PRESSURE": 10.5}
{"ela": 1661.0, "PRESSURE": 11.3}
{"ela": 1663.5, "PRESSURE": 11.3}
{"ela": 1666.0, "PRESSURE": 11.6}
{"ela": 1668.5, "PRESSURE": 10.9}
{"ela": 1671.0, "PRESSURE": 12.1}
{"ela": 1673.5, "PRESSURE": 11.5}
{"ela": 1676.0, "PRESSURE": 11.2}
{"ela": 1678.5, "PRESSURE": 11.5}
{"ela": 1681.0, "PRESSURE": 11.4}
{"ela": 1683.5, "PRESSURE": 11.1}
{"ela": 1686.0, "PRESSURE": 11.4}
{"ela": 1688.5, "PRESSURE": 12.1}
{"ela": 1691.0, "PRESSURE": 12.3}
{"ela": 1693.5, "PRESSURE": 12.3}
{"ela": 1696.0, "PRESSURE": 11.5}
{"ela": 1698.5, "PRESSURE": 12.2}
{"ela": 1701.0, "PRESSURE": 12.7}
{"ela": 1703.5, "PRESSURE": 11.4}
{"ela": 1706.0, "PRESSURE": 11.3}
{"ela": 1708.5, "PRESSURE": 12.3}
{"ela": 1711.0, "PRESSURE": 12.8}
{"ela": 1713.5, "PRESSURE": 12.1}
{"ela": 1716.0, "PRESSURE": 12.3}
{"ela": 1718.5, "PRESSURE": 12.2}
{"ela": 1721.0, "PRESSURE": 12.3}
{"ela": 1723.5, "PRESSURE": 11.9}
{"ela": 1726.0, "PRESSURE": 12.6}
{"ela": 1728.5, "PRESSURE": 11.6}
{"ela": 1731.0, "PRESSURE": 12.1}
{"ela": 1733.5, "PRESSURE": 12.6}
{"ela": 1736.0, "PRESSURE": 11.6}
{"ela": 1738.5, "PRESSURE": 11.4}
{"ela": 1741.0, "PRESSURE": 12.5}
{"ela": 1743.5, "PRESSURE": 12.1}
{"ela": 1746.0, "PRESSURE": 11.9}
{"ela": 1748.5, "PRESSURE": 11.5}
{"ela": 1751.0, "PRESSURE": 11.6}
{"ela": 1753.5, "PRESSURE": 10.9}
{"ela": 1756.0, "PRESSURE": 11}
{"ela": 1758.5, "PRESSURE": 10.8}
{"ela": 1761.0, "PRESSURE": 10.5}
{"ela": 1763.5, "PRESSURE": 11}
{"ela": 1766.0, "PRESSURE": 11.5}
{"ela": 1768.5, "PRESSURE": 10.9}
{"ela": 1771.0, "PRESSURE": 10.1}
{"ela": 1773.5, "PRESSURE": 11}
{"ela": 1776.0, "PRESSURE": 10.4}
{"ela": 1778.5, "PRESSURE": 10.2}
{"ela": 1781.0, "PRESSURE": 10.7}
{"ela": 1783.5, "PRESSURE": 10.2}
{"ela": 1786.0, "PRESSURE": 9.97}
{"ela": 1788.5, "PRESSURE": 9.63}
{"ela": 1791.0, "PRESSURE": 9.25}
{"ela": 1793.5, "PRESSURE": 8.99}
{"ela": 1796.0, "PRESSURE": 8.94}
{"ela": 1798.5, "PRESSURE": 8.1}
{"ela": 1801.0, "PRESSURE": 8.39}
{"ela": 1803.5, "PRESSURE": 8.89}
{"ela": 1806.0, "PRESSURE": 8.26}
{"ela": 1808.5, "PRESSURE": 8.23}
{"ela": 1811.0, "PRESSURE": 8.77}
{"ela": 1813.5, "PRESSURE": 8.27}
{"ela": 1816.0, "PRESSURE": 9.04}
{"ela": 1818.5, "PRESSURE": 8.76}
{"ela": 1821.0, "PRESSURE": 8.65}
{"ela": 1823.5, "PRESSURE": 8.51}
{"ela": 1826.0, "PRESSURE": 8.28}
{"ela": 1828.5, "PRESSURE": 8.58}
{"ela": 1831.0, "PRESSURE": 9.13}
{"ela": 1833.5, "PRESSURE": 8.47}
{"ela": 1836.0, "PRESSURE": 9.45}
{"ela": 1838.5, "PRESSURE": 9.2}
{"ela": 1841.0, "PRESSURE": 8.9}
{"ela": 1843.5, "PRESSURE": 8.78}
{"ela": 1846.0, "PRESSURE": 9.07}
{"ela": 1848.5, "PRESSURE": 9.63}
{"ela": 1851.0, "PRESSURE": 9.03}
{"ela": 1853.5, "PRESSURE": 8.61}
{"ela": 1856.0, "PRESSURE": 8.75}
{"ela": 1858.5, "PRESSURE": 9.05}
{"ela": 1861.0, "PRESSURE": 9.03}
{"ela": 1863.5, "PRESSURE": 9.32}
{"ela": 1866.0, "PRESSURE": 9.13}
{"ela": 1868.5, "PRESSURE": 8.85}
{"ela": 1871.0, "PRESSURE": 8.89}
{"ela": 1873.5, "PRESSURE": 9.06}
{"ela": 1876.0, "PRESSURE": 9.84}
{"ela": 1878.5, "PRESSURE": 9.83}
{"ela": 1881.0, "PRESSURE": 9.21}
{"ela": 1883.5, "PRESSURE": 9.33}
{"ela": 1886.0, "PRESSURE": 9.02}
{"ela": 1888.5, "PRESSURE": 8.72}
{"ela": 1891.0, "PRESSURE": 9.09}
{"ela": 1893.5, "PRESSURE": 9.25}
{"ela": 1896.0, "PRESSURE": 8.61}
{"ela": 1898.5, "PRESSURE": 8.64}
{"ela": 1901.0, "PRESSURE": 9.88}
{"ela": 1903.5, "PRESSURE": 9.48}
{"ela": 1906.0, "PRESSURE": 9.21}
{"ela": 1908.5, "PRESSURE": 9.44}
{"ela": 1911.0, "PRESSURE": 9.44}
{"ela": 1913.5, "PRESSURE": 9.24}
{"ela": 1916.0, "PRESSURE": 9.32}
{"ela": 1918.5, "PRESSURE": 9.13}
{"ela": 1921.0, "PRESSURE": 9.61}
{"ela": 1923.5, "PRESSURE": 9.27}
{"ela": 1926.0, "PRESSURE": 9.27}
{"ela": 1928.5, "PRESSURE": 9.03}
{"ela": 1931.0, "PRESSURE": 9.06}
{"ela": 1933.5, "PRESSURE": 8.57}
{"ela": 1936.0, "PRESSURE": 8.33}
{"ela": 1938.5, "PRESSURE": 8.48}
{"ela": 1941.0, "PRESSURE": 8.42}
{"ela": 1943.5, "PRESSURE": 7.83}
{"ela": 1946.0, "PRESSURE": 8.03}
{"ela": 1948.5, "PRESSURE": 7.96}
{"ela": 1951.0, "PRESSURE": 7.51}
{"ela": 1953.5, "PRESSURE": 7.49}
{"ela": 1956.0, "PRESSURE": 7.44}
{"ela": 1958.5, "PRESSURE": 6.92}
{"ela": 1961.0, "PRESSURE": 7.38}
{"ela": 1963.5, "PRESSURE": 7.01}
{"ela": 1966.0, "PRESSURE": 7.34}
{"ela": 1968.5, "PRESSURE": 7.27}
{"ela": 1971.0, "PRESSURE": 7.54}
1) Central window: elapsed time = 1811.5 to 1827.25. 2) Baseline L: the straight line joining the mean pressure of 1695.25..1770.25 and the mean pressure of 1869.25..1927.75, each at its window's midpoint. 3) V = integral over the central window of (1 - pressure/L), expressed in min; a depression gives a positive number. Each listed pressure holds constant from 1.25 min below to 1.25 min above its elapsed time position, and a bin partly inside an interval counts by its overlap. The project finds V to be 2.79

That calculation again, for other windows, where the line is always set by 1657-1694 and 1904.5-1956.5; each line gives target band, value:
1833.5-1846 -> 0.9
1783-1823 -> 4.9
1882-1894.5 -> 0.1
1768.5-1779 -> -0.1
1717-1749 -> -3.5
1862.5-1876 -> 0.3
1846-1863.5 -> 0.9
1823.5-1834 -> 1.3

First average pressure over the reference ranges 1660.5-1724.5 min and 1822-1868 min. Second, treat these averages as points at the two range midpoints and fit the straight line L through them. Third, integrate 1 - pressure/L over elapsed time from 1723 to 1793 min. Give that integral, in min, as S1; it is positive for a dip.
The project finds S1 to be -3.30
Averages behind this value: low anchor 11.8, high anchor 8.94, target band 11.1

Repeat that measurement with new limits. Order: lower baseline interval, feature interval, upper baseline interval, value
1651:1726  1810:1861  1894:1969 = 4.70 min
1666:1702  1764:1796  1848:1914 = 0.84 min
